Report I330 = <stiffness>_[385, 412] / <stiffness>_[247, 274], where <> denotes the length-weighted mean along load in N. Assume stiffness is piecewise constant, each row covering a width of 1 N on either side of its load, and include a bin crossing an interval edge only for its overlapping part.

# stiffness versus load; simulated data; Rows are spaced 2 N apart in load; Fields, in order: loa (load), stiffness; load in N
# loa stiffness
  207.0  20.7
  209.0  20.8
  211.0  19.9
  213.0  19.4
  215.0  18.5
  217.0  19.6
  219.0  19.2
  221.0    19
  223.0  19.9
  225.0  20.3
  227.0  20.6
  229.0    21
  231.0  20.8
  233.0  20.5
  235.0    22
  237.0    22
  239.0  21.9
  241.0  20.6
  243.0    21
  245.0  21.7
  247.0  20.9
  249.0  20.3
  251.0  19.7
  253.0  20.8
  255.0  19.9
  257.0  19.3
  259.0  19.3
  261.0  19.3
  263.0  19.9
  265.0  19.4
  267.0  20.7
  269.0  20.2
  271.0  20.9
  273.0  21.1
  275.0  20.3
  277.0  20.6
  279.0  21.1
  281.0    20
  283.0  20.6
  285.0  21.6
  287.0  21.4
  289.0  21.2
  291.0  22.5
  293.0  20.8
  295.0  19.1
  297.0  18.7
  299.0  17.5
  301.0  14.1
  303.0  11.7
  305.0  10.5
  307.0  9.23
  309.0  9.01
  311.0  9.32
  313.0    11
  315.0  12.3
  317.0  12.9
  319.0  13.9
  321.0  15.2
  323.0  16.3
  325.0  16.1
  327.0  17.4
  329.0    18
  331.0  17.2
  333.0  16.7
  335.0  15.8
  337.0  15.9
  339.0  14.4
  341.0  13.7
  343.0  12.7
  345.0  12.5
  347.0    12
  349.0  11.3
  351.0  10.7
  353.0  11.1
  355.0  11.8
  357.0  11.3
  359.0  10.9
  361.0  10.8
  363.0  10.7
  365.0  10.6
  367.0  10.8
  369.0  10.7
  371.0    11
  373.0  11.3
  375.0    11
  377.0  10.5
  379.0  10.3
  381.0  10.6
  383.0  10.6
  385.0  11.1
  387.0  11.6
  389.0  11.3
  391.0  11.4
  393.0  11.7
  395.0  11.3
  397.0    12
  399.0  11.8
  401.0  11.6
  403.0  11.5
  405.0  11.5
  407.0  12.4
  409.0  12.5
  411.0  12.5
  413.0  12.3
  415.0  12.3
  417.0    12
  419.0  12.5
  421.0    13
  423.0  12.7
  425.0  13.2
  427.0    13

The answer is 0.6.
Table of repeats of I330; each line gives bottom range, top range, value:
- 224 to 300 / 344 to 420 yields 0.56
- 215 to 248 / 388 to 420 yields 0.58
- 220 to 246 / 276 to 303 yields 0.94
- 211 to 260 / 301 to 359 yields 0.65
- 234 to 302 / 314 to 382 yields 0.63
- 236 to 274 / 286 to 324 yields 0.74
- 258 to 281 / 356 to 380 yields 0.53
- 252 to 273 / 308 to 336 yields 0.72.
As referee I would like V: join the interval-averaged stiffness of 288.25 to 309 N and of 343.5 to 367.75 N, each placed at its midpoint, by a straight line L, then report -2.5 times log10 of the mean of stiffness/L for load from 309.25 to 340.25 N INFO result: -0.071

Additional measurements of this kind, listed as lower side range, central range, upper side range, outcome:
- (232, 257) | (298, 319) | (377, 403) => 0.37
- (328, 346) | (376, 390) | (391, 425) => 0.21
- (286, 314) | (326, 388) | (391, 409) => 0.08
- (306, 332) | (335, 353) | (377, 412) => 0.00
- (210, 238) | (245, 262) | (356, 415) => -0.08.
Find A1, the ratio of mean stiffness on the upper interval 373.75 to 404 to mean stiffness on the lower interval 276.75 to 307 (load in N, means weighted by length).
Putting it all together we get 0.6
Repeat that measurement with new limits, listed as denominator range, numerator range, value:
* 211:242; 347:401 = 0.55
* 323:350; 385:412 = 0.79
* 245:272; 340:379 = 0.56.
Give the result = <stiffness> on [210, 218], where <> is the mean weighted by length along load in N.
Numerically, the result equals 19.4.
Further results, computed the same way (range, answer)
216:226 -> 19.6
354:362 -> 11.2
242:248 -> 21.2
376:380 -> 10.4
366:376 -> 11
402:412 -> 12.1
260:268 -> 19.8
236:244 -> 21.4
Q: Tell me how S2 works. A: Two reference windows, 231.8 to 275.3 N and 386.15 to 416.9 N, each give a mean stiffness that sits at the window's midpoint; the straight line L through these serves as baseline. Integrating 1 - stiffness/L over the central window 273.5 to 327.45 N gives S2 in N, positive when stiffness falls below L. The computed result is 4.2 N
